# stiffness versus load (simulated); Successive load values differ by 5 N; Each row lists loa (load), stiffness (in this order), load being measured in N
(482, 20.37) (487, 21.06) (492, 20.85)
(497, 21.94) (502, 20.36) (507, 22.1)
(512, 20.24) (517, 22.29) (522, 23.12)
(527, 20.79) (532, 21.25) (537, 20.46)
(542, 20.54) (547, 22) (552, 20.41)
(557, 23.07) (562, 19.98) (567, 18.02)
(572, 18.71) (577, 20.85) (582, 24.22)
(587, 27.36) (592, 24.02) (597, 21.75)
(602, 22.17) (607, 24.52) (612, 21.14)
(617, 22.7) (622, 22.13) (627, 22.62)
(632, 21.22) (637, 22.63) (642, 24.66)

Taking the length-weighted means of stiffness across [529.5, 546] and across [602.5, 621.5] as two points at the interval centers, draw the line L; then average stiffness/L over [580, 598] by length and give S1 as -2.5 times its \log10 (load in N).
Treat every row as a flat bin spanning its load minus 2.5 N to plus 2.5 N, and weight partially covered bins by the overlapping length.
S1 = -0.115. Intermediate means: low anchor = 20.9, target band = 24.6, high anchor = 22.7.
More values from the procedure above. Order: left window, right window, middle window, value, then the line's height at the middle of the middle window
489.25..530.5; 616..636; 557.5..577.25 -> 0.12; 21.8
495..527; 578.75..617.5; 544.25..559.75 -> 0.03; 22.5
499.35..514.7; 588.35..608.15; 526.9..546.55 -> 0.04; 21.7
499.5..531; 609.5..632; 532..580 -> 0.06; 21.7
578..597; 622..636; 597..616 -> 0.04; 23.3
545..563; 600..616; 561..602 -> 0.01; 22.1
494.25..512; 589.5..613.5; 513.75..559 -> 0.01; 21.8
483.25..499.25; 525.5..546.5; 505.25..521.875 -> -0.04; 21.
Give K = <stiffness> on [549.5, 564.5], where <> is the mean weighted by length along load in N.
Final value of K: 21.2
